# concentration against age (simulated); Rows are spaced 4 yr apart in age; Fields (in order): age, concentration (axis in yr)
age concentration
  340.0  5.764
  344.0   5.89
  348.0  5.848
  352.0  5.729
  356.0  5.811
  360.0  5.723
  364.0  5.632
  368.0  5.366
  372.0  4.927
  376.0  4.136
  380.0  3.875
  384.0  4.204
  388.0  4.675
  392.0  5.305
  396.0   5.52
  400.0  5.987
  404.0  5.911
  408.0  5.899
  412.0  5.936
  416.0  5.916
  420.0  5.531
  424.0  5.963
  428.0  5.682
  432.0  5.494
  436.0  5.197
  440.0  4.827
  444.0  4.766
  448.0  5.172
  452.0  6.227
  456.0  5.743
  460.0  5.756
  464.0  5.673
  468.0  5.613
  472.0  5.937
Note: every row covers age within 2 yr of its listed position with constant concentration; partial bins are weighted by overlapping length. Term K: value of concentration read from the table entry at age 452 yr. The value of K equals 6.227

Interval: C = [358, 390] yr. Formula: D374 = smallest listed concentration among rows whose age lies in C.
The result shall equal 3.875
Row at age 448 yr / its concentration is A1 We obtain 5.172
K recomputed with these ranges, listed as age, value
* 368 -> 5.366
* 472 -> 5.937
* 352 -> 5.729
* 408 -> 5.899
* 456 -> 5.743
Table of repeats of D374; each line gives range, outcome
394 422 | 5.52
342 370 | 5.366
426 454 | 4.766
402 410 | 5.899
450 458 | 5.743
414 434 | 5.494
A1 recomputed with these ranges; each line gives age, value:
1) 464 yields 5.673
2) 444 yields 4.766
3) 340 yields 5.764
